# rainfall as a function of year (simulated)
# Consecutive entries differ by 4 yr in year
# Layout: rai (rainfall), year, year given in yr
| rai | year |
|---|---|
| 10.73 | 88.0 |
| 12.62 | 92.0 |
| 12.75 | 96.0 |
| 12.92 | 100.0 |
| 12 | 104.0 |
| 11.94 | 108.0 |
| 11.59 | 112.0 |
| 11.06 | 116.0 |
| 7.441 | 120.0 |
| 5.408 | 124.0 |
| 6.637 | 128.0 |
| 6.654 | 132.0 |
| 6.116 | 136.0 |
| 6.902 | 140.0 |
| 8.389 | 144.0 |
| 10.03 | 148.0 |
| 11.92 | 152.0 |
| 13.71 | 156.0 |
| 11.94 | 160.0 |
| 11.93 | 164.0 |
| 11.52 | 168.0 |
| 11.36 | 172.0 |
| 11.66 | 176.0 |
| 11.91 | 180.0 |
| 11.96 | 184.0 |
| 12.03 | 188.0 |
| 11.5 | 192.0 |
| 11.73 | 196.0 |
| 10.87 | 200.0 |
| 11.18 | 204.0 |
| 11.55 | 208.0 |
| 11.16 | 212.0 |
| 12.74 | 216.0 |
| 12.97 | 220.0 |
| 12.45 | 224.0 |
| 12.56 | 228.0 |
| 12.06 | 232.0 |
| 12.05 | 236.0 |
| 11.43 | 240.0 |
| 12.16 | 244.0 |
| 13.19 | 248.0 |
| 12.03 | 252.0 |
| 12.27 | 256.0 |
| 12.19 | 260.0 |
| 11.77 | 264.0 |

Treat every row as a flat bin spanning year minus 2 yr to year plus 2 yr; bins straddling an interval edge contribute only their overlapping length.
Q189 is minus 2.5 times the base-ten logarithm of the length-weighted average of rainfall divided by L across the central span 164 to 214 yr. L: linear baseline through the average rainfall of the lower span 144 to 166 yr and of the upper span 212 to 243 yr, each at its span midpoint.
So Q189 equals 0.03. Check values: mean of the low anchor 11.6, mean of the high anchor 12.2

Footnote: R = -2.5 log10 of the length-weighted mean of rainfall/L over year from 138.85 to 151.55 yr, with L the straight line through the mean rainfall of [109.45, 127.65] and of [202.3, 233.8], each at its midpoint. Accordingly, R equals 0.08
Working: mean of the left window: 8.76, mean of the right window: 12.1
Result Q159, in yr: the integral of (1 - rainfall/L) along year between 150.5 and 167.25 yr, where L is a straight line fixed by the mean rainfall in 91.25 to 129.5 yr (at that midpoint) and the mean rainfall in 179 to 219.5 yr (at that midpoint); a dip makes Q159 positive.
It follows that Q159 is -1.8 yr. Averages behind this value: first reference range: 10.4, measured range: 12.3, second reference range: 11.7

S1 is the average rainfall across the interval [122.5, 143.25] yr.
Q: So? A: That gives 6.49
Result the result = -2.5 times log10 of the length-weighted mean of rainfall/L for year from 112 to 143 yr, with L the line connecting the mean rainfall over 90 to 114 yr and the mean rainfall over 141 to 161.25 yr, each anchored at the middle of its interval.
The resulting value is 0.477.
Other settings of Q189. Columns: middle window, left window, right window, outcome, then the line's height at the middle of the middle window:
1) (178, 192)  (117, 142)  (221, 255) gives -0.24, 9.55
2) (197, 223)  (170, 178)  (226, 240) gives 0.01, 11.9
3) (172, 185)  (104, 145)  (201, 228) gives -0.12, 10.6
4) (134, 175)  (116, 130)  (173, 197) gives -0.09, 9.5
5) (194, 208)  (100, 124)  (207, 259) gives 0.04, 11.8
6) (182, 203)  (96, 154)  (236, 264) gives -0.07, 10.9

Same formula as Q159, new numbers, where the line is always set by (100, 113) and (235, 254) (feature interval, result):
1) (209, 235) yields -0.3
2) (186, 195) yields 0.3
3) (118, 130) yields 5.5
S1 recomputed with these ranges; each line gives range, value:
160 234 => 11.8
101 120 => 11.3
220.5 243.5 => 12.2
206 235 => 12.2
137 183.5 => 10.9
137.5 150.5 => 8.48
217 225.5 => 12.7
